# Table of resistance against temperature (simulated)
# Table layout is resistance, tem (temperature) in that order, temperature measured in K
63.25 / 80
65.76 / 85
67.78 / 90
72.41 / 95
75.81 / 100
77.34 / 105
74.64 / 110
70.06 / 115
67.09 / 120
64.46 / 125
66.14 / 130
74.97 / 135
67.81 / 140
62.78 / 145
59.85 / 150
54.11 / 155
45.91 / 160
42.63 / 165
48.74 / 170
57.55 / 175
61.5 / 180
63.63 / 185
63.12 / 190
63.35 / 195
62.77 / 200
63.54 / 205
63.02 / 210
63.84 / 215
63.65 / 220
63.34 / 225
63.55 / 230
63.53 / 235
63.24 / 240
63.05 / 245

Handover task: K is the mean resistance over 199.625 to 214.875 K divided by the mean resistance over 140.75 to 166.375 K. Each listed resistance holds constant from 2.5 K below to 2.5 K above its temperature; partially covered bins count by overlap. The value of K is 1.16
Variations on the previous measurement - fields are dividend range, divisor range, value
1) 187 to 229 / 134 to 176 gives 1.12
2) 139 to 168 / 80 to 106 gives 0.77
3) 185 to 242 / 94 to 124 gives 0.87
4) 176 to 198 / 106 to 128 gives 0.90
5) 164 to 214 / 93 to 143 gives 0.84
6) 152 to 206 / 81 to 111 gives 0.79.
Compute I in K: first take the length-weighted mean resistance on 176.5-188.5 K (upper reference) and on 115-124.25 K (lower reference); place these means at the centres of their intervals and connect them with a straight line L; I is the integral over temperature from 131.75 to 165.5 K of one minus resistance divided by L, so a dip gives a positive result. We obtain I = 3.0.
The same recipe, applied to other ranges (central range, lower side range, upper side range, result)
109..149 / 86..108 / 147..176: -3.8 K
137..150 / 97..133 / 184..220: 0.7 K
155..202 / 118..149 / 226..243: 6.4 K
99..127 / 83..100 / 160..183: -2.7 K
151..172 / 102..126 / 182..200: 5.6 K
